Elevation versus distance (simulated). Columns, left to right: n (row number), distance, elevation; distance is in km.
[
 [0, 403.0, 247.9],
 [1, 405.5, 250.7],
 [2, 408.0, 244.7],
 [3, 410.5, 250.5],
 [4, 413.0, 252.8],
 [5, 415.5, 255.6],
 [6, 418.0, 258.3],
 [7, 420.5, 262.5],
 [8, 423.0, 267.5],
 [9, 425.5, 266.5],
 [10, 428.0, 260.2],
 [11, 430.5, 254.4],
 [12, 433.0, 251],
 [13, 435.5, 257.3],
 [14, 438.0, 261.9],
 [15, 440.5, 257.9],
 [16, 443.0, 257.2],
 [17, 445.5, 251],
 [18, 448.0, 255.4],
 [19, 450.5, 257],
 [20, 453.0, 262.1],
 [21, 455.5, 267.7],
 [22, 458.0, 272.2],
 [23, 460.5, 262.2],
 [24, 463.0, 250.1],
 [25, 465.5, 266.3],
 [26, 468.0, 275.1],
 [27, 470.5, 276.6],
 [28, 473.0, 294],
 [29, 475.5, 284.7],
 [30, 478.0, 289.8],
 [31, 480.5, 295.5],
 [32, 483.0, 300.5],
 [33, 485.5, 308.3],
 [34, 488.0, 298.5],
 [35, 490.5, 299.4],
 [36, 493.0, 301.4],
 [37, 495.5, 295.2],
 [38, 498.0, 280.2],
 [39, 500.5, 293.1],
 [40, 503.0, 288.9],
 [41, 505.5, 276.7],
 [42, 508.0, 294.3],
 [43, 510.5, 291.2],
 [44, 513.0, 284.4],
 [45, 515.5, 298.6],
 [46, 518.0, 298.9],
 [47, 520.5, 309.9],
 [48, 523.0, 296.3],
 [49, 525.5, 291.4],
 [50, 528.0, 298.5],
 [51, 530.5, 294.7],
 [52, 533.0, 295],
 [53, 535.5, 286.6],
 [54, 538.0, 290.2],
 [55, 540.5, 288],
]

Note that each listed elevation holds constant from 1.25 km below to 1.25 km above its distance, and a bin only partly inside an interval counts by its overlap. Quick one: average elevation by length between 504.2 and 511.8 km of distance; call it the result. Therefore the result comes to 287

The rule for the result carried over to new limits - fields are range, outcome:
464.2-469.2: 270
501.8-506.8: 283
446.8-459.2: 263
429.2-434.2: 253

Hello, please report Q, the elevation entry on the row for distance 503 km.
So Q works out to 288.9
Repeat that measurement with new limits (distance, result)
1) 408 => 244.7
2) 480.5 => 295.5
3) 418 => 258.3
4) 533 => 295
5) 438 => 261.9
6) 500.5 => 293.1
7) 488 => 298.5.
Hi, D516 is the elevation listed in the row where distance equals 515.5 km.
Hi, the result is 298.6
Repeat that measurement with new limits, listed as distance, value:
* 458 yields 272.2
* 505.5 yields 276.7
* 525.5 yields 291.4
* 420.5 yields 262.5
